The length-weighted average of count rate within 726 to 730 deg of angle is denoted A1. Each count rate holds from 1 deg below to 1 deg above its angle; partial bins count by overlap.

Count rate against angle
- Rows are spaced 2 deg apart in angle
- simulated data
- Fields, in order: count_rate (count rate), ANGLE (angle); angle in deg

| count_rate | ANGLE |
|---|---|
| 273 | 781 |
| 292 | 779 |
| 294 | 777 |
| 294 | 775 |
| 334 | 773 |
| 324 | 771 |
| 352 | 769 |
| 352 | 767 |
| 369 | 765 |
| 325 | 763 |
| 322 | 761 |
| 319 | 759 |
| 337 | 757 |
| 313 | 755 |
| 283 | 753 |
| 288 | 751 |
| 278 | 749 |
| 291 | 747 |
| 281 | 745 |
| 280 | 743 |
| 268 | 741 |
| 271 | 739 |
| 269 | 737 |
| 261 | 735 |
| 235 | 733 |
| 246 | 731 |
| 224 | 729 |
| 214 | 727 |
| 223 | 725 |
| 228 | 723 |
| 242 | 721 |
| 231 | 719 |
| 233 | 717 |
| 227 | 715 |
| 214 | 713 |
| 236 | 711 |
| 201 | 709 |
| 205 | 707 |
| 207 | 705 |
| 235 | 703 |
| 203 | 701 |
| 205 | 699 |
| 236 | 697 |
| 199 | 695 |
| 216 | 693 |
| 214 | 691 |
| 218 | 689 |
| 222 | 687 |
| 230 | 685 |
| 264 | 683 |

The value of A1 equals 219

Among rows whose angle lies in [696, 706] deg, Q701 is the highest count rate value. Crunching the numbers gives 236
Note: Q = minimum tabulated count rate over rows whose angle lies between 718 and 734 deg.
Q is 214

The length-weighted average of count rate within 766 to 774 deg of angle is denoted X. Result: 340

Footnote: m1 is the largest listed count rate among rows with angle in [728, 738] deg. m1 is 269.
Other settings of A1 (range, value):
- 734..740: 267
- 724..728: 218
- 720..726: 231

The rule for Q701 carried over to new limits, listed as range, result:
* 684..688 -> 230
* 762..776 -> 369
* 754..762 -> 337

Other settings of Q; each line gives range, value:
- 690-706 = 199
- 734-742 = 261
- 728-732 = 224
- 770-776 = 294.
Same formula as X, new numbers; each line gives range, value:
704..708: 206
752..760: 313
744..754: 284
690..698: 216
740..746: 276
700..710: 210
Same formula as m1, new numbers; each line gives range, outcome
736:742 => 271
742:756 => 313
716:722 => 242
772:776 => 334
